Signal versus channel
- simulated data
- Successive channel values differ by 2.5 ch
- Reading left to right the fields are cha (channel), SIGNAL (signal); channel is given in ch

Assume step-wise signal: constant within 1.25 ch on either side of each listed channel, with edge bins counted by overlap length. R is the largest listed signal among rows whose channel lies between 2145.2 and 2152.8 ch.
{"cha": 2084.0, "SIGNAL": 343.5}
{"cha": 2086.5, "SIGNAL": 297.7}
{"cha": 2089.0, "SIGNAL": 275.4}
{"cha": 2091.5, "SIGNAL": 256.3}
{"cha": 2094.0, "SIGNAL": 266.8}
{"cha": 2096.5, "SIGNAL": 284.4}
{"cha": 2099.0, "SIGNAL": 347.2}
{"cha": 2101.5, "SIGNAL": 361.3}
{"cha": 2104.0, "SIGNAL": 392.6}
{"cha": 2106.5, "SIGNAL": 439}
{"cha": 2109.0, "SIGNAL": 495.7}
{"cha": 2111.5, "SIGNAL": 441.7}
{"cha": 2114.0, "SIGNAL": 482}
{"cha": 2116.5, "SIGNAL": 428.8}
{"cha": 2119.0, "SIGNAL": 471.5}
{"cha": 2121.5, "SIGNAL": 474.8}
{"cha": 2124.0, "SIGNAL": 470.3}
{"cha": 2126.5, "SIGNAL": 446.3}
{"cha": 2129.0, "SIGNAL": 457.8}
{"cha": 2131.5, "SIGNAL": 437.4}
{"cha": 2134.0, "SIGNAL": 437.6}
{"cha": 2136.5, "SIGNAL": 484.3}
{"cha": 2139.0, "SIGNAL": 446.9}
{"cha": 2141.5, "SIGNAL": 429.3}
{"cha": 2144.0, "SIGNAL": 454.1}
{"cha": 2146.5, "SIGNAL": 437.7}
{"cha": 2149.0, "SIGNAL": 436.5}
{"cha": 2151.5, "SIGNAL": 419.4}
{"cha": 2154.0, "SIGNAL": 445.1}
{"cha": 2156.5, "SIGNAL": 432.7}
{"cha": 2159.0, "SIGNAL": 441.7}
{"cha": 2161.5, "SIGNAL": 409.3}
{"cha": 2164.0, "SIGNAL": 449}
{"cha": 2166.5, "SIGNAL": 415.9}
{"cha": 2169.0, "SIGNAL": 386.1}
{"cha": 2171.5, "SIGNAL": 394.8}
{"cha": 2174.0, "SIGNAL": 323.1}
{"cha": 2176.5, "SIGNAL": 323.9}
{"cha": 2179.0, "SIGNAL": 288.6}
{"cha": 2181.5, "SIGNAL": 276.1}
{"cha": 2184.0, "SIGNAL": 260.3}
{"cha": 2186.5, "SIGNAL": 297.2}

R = 437.7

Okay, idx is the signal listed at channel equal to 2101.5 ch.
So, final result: 361.3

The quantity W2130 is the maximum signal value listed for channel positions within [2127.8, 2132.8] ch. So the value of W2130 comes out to 457.8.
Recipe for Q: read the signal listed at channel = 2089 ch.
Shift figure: 275.4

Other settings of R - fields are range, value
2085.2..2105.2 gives 392.6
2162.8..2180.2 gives 449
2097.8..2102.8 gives 361.3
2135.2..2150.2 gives 484.3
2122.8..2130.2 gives 470.3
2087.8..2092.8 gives 275.4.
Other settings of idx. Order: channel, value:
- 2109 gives 495.7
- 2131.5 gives 437.4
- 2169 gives 386.1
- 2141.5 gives 429.3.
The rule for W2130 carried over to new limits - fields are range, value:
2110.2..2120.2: 482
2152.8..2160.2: 445.1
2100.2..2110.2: 495.7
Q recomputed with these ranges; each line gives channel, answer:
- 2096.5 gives 284.4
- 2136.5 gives 484.3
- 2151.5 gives 419.4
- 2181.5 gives 276.1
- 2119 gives 471.5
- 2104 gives 392.6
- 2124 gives 470.3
